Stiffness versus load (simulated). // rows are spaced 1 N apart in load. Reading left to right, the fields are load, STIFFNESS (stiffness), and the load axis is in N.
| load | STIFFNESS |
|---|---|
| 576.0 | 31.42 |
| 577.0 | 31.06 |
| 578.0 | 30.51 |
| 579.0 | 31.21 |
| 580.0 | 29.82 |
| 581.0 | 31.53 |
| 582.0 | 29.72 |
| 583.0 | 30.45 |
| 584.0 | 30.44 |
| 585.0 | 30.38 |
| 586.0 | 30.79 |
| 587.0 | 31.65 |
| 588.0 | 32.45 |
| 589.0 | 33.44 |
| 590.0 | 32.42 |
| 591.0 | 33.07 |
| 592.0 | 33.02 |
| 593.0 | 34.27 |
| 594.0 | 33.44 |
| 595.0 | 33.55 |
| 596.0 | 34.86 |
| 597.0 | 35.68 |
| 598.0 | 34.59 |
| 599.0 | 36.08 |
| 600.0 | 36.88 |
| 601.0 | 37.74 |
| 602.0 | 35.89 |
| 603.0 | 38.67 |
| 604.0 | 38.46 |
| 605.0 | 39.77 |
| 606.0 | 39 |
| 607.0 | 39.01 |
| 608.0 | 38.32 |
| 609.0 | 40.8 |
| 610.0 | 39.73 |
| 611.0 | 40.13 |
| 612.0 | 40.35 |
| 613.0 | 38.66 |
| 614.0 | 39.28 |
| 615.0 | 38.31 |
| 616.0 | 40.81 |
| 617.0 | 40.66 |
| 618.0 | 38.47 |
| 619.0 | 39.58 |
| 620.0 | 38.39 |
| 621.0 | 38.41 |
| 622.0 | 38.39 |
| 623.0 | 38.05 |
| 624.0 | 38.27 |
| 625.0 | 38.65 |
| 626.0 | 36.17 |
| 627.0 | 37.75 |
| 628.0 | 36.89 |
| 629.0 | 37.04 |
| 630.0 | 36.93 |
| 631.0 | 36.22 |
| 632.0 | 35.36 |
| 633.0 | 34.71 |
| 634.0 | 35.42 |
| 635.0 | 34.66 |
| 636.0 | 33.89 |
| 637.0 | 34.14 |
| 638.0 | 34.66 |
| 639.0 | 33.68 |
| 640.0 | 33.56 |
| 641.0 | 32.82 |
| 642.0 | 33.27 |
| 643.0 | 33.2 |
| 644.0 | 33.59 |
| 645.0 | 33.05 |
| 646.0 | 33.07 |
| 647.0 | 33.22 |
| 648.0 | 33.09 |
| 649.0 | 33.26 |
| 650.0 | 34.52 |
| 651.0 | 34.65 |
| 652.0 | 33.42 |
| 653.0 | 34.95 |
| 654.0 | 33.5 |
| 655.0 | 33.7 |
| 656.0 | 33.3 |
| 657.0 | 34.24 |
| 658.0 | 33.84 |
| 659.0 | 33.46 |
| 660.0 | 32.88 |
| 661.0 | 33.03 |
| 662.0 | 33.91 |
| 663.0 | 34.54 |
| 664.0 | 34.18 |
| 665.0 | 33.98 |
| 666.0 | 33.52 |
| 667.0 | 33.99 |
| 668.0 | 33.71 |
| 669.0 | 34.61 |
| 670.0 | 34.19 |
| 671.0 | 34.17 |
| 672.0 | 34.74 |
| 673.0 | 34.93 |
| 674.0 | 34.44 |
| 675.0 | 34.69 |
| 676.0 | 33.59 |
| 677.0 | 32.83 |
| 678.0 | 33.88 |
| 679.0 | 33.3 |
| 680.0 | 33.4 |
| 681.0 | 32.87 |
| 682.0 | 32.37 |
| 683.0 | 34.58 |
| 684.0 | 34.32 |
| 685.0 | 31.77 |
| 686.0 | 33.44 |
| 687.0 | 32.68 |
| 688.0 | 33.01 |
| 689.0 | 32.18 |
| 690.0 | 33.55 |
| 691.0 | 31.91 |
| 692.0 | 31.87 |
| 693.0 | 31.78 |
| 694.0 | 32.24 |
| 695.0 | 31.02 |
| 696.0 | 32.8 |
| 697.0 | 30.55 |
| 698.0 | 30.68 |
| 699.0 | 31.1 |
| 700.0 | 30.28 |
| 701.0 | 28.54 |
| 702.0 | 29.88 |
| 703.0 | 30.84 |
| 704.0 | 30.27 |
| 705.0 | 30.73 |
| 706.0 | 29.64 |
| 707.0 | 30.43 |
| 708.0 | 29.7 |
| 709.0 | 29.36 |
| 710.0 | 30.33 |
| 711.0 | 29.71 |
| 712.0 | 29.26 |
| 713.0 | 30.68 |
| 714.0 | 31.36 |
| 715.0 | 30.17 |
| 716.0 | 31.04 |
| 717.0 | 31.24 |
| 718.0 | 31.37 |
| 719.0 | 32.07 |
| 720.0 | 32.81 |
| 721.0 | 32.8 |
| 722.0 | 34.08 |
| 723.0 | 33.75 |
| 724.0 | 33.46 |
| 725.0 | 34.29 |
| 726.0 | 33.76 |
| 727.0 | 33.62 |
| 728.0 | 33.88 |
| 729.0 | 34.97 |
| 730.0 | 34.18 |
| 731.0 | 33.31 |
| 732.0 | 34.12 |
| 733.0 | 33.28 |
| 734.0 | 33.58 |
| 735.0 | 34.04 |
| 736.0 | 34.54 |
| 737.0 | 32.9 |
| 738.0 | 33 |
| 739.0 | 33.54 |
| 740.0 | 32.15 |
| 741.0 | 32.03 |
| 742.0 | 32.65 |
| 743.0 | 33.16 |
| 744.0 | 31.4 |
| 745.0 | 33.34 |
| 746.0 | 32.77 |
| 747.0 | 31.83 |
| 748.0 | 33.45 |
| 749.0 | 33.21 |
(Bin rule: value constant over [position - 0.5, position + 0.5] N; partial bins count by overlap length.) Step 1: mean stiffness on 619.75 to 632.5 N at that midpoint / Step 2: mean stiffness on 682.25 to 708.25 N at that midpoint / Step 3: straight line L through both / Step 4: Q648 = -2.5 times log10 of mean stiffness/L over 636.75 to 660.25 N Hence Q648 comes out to 0.06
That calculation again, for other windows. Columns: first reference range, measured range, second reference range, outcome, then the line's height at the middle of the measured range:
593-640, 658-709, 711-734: 0.06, 34.3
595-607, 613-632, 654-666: -0.07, 35.8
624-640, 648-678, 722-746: 0.03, 35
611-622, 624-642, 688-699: 0.07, 37.7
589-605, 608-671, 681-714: -0.06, 33.6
